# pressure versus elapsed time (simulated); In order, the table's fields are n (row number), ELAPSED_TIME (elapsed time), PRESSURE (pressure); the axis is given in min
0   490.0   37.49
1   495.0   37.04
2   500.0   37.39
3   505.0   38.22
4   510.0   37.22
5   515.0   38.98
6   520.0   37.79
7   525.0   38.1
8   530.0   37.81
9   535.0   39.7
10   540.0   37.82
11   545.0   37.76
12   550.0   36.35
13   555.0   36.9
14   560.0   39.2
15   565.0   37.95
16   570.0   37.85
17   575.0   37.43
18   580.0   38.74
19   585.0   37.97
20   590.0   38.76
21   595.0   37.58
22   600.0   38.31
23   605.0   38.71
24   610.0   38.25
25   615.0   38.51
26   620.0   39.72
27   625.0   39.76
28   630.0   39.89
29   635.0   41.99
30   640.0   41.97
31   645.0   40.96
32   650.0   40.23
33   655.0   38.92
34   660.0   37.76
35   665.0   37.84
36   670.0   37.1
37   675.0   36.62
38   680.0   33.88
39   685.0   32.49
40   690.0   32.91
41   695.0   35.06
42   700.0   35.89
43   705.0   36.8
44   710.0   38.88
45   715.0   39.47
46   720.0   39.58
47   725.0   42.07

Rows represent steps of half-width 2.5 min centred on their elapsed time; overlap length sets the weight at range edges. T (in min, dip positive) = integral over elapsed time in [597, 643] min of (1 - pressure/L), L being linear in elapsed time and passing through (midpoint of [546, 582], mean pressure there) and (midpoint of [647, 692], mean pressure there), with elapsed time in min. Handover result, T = -3.2 min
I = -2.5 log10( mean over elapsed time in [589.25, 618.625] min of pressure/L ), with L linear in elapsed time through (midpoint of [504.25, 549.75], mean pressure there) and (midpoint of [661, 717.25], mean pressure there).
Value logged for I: -0.04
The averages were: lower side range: 38.1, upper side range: 36.1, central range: 38.4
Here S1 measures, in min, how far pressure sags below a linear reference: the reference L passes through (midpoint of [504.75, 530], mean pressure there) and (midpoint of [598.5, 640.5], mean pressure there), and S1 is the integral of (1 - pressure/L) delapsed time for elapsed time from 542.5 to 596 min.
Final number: 1.3 min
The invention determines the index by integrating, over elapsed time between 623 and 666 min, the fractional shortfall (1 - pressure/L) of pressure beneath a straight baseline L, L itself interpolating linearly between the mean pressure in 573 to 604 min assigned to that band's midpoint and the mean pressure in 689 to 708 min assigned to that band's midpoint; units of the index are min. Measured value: -3.8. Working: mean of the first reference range 38.2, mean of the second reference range 35.4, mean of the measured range 40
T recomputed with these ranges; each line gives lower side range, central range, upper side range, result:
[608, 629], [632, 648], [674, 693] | -1.79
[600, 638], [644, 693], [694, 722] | 2.29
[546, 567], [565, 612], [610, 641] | 0.69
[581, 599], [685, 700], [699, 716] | 1.50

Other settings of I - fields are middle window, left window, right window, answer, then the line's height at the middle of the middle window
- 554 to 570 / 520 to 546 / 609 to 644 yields 0.02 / 38.8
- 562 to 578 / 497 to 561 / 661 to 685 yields -0.01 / 37.4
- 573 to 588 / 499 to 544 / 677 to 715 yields -0.03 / 37.2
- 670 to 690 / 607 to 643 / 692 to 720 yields 0.11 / 38.2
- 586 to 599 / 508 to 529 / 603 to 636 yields 0.03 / 39.1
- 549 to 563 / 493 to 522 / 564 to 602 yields 0.01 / 38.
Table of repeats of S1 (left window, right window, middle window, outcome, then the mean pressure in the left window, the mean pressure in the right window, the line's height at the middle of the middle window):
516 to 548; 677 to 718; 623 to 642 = -2.18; 38.2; 35.7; 36.7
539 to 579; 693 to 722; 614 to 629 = -0.72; 37.7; 37.6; 37.7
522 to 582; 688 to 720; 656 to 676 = -0.22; 38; 36.8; 37.1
